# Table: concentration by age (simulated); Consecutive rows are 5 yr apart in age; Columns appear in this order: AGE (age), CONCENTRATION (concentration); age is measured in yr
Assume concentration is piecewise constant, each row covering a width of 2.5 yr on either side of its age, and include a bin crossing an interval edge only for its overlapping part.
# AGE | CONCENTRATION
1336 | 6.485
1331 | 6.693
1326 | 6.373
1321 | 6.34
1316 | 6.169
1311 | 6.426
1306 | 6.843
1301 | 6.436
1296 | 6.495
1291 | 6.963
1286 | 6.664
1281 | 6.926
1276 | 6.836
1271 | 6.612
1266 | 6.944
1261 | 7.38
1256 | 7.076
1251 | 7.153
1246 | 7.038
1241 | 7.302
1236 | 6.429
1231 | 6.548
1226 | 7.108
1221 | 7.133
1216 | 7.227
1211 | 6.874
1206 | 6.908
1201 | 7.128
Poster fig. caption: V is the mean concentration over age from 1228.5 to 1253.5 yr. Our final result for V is 6.89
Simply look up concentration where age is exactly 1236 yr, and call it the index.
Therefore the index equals 6.429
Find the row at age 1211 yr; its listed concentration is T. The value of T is 6.874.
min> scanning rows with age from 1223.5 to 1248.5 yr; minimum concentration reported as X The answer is 6.429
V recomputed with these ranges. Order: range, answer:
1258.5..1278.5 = 6.94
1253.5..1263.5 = 7.23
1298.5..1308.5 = 6.64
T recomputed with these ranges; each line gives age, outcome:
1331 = 6.693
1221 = 7.133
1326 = 6.373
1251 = 7.153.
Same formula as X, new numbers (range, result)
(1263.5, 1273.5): 6.612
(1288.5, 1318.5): 6.169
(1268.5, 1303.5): 6.436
